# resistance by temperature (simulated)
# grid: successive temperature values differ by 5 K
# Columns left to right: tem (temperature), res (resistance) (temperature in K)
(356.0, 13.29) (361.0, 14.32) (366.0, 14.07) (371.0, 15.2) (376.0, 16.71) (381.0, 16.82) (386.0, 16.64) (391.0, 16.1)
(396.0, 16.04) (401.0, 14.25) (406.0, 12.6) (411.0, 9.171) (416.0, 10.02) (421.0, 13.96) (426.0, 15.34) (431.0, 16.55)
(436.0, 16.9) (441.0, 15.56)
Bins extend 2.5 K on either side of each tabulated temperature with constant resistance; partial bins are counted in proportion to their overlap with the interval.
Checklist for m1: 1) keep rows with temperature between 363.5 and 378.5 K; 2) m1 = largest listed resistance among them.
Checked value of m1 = 16.71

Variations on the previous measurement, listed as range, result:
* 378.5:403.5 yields 16.82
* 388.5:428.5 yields 16.1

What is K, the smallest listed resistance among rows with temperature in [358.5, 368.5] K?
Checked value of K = 14.07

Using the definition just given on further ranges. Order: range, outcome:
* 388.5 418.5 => 9.171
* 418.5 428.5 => 13.96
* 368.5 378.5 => 15.2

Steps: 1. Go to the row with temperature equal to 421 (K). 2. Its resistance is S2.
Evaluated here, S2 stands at 13.96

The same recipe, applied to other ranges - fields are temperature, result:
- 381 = 16.82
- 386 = 16.64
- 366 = 14.07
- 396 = 16.04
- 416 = 10.02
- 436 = 16.9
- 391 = 16.1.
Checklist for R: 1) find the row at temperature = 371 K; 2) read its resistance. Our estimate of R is 15.2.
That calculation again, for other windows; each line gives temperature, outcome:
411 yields 9.171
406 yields 12.6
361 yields 14.32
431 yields 16.55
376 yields 16.71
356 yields 13.29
